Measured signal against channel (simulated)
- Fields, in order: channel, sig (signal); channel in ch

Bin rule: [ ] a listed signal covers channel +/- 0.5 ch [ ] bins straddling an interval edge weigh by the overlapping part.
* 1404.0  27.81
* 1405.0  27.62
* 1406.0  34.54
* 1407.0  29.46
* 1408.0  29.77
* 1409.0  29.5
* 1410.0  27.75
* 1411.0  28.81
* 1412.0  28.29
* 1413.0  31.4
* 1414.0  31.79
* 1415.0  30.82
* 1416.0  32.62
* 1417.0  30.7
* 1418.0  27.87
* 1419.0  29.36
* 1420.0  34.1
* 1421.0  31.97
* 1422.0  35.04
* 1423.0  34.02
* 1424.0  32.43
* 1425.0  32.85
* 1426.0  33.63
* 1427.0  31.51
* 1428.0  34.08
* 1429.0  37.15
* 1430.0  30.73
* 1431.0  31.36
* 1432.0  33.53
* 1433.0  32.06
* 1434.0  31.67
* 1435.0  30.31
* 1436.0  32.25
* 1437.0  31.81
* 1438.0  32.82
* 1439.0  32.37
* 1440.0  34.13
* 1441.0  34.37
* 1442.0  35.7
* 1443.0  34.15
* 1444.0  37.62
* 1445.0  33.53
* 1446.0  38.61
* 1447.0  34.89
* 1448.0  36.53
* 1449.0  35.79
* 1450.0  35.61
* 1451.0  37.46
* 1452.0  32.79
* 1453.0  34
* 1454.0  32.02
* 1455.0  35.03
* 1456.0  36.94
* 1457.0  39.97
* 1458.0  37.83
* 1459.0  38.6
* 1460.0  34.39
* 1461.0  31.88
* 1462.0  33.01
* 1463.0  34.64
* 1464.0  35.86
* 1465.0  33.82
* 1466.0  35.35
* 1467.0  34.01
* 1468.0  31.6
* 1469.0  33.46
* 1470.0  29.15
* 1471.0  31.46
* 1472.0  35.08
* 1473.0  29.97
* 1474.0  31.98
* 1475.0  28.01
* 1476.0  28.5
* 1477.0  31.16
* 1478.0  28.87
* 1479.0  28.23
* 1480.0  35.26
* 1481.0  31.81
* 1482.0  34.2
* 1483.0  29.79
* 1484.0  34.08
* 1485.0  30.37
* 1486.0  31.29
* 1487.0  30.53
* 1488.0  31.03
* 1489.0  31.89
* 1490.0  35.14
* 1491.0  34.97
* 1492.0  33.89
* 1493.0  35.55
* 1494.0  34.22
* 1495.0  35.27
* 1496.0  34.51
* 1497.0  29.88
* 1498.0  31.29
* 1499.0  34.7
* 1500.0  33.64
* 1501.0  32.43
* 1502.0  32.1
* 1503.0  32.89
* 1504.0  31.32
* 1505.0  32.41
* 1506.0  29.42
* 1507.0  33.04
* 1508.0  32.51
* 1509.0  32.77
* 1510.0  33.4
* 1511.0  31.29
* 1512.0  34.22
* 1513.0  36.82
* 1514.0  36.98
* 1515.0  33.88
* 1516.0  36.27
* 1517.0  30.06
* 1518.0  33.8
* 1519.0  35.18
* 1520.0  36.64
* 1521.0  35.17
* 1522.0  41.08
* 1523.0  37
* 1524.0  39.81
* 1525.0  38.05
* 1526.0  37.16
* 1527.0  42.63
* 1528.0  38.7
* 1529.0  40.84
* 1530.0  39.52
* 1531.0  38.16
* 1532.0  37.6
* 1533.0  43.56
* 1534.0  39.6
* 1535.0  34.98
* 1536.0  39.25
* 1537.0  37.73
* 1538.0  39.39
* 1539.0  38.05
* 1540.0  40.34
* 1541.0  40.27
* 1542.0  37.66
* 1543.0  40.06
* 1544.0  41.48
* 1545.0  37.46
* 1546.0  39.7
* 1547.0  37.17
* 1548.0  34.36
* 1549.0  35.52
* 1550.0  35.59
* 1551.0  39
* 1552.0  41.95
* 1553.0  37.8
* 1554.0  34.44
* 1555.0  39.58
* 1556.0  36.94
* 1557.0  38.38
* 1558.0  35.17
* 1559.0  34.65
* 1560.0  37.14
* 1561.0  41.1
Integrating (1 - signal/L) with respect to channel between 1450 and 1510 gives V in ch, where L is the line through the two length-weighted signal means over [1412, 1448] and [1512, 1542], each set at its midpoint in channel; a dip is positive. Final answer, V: 4.0 ch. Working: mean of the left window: 32.9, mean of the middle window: 33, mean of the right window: 37.8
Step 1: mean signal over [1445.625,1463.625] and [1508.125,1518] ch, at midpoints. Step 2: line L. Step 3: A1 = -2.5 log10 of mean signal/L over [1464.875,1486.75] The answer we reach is 0.107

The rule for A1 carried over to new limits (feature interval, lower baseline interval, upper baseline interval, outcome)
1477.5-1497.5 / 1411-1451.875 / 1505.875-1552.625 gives 0.09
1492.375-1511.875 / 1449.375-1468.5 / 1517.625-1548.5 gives 0.13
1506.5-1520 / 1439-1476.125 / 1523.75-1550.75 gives 0.10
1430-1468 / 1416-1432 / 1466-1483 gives -0.08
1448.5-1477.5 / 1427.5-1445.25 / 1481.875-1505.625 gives -0.02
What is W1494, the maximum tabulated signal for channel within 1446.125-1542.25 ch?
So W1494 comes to 43.56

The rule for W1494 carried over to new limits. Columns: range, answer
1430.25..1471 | 39.97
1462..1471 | 35.86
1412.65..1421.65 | 34.1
